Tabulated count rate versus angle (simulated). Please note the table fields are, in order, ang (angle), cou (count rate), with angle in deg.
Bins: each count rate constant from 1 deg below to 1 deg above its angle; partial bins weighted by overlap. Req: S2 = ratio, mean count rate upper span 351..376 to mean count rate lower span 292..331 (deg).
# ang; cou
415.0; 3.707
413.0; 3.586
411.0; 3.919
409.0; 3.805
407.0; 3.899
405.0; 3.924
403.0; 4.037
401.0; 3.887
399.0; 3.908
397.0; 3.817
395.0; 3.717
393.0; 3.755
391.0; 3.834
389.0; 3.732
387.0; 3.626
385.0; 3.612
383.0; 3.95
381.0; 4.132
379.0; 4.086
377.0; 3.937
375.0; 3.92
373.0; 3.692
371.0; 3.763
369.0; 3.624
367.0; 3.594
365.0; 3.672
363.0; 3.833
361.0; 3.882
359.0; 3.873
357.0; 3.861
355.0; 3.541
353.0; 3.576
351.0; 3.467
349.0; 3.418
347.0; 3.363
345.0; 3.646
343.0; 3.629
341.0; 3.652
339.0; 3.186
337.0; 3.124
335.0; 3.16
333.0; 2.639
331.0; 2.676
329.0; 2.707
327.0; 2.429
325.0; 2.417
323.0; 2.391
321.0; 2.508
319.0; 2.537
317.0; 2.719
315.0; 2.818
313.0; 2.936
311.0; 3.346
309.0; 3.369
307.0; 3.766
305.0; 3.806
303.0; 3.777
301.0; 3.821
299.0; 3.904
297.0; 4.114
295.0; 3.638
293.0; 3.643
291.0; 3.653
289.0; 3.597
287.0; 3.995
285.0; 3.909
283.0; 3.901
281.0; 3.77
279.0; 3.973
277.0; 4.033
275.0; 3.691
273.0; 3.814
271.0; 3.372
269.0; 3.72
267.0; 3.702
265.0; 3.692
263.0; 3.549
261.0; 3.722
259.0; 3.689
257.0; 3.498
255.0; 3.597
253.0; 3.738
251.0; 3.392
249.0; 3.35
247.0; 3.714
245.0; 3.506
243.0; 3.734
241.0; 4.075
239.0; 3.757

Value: 1.17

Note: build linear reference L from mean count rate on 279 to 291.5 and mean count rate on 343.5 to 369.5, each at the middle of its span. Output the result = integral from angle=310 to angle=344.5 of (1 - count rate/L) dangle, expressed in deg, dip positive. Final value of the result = 7.7 deg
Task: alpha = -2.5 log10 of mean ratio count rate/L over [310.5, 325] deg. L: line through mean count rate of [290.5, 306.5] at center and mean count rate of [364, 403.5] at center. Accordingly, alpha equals 0.37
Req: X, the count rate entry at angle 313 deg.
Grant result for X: 2.936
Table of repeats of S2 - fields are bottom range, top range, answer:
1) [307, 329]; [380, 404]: 1.37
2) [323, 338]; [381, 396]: 1.39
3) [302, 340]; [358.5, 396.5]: 1.28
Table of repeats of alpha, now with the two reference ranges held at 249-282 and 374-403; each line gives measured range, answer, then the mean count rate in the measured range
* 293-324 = 0.13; 3.31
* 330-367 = 0.10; 3.46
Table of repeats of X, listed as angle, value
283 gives 3.901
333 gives 2.639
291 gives 3.653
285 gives 3.909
